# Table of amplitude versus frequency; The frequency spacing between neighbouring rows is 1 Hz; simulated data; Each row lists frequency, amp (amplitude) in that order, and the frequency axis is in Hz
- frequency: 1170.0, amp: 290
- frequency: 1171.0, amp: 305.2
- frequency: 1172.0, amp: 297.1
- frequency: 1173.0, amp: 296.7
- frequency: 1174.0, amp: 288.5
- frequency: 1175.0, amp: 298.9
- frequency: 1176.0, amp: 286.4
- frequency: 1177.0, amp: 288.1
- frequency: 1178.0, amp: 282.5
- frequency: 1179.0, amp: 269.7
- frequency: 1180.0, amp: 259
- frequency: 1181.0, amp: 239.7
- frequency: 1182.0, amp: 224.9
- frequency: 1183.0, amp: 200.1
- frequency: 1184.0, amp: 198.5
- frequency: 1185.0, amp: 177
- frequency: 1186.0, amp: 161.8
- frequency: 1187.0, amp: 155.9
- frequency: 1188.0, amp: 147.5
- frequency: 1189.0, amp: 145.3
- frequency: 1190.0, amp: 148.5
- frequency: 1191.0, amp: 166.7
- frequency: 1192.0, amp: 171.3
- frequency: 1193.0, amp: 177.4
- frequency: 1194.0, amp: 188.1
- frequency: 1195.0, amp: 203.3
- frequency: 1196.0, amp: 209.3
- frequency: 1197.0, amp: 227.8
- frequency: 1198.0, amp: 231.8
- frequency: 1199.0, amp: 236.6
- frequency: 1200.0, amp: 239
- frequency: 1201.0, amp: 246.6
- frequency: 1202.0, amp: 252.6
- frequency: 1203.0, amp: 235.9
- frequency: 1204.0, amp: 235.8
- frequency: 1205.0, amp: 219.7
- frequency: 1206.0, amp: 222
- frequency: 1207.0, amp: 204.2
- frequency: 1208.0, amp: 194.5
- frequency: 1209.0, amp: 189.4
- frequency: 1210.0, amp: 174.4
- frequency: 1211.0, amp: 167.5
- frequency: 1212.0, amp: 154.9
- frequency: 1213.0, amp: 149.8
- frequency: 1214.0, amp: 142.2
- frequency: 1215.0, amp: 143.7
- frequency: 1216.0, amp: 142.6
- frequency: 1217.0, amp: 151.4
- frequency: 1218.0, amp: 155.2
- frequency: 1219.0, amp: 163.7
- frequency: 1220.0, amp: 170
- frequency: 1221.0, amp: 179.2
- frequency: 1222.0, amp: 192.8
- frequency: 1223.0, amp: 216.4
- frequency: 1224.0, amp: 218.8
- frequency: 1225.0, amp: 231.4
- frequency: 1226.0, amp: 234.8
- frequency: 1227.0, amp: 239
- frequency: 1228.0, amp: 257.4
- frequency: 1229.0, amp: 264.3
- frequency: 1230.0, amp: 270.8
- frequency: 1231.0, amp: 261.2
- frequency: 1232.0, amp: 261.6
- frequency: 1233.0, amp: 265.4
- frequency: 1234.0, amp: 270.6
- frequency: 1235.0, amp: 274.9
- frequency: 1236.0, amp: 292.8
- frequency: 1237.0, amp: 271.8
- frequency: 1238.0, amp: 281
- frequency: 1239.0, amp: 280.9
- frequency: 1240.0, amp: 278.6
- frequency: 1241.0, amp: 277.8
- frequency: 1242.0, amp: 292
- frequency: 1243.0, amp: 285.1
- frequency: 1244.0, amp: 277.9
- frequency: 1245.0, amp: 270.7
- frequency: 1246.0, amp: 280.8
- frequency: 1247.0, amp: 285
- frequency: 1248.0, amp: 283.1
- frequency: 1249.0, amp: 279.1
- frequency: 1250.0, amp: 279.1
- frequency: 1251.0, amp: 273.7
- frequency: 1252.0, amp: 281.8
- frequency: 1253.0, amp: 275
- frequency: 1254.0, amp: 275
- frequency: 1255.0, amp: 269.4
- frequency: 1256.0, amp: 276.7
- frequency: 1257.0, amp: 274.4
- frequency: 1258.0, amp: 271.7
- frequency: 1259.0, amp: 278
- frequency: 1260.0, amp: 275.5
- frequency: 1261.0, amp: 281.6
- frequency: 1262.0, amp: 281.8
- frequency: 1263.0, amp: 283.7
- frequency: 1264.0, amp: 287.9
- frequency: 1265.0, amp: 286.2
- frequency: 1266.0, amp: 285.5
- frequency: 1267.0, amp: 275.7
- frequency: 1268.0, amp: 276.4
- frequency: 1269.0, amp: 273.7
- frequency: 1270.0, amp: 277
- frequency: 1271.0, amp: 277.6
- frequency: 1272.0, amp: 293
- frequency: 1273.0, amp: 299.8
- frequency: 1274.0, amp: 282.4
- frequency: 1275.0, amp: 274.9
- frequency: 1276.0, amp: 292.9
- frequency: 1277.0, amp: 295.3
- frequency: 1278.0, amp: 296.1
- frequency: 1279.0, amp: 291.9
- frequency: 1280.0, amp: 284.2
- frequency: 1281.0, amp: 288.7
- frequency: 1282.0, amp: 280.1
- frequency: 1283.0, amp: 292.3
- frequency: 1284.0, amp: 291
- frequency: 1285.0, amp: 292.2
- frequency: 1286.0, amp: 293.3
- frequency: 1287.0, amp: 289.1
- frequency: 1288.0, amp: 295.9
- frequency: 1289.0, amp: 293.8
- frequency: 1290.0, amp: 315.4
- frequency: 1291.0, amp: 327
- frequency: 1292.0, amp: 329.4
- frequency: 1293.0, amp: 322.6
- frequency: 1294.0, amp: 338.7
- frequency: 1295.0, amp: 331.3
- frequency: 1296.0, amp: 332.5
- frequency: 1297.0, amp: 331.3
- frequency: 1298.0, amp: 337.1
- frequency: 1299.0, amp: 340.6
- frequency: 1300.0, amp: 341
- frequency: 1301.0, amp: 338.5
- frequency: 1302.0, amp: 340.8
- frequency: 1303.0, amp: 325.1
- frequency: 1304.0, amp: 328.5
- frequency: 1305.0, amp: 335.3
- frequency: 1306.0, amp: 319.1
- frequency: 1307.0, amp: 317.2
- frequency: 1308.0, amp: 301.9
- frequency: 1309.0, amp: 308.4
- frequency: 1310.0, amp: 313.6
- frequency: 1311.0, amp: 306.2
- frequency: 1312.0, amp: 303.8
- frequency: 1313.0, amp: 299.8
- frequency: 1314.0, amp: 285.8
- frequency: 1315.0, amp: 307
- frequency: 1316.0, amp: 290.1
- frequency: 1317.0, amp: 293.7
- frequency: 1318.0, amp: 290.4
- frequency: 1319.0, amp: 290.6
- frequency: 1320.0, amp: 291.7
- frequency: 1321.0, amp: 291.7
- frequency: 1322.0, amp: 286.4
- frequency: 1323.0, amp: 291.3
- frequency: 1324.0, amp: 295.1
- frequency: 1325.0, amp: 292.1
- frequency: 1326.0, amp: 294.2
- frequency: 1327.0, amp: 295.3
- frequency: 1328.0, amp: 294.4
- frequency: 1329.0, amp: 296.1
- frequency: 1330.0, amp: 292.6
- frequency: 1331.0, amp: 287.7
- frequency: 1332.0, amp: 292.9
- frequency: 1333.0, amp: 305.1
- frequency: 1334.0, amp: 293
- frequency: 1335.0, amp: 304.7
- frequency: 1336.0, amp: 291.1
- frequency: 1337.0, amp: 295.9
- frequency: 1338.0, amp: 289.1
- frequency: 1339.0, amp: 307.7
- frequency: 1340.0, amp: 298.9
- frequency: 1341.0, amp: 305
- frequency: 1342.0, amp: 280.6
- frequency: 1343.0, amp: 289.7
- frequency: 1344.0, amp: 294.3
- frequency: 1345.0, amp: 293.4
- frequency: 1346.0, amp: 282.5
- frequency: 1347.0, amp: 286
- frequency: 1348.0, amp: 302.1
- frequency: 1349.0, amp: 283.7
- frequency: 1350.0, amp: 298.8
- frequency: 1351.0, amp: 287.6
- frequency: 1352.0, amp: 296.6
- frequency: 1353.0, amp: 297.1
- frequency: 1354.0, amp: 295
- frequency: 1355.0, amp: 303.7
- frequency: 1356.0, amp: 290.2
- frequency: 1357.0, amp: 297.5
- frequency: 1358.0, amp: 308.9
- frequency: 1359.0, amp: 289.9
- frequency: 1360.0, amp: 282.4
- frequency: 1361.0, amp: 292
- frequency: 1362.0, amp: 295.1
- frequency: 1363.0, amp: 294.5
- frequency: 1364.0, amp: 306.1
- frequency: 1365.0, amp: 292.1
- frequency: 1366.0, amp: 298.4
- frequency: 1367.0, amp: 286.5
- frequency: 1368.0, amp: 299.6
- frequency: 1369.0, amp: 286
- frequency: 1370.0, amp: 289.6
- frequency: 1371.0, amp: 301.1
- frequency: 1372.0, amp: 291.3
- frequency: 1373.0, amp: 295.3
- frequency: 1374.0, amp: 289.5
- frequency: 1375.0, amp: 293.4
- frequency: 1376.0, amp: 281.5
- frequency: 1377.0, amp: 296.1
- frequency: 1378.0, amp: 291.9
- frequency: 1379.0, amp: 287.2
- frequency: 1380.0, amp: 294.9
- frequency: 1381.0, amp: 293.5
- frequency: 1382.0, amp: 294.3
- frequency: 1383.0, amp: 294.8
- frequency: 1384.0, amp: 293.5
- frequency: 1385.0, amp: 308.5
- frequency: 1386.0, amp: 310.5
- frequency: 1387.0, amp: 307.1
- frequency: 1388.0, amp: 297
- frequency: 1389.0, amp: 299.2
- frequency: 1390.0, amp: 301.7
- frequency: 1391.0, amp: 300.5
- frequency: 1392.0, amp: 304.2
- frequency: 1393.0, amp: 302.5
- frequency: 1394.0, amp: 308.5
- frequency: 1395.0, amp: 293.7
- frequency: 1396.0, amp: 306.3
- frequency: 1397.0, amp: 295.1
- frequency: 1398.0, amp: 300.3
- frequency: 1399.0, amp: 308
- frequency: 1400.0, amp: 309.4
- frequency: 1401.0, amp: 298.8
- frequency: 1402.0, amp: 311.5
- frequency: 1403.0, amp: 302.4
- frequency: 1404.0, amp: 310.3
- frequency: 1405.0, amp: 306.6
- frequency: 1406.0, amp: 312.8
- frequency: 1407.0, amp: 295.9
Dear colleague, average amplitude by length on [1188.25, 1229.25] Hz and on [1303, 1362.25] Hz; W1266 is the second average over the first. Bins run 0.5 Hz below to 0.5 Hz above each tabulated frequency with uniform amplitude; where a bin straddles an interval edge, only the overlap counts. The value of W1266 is 1.5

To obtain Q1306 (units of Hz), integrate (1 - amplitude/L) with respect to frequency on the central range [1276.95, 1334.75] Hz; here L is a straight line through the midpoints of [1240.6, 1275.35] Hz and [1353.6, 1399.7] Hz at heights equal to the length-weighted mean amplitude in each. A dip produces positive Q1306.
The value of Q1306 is -3.8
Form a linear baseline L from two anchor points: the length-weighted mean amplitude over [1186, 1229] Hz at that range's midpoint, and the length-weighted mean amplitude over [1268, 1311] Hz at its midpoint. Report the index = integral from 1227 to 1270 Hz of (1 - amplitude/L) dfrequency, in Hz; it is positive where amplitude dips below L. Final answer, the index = -4.6 Hz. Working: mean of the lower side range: 194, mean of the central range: 276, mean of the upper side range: 307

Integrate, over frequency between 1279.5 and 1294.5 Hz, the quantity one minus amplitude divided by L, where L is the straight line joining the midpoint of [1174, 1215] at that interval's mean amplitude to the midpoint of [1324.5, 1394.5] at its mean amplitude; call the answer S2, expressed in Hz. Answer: -2.6 Hz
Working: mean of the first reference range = 208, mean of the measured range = 302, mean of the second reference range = 295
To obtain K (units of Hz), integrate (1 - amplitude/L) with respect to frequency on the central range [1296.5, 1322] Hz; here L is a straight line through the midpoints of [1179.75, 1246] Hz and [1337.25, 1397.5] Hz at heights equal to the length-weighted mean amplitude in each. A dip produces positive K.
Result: -4.5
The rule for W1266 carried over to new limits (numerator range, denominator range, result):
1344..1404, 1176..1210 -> 1.40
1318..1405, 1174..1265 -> 1.27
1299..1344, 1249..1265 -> 1.09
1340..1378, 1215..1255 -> 1.18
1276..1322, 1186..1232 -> 1.55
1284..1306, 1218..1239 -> 1.34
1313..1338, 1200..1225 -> 1.54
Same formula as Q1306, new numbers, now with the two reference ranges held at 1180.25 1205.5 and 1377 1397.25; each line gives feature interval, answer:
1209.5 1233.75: 1.8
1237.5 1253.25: -3.6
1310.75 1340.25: -2.9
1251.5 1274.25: -4.1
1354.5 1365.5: -0.4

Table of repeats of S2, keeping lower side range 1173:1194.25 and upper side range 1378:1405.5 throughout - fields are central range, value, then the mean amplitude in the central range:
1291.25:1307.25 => -4.2 Hz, 332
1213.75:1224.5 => 2.8 Hz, 171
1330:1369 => -1.5 Hz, 294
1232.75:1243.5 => -1.9 Hz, 279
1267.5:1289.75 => -2.9 Hz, 288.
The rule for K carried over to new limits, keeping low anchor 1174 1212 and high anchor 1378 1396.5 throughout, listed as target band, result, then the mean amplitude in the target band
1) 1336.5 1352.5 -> -0.72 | 293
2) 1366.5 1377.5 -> 0.04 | 292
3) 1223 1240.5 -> -2.29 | 261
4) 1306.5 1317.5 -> -1.50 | 302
